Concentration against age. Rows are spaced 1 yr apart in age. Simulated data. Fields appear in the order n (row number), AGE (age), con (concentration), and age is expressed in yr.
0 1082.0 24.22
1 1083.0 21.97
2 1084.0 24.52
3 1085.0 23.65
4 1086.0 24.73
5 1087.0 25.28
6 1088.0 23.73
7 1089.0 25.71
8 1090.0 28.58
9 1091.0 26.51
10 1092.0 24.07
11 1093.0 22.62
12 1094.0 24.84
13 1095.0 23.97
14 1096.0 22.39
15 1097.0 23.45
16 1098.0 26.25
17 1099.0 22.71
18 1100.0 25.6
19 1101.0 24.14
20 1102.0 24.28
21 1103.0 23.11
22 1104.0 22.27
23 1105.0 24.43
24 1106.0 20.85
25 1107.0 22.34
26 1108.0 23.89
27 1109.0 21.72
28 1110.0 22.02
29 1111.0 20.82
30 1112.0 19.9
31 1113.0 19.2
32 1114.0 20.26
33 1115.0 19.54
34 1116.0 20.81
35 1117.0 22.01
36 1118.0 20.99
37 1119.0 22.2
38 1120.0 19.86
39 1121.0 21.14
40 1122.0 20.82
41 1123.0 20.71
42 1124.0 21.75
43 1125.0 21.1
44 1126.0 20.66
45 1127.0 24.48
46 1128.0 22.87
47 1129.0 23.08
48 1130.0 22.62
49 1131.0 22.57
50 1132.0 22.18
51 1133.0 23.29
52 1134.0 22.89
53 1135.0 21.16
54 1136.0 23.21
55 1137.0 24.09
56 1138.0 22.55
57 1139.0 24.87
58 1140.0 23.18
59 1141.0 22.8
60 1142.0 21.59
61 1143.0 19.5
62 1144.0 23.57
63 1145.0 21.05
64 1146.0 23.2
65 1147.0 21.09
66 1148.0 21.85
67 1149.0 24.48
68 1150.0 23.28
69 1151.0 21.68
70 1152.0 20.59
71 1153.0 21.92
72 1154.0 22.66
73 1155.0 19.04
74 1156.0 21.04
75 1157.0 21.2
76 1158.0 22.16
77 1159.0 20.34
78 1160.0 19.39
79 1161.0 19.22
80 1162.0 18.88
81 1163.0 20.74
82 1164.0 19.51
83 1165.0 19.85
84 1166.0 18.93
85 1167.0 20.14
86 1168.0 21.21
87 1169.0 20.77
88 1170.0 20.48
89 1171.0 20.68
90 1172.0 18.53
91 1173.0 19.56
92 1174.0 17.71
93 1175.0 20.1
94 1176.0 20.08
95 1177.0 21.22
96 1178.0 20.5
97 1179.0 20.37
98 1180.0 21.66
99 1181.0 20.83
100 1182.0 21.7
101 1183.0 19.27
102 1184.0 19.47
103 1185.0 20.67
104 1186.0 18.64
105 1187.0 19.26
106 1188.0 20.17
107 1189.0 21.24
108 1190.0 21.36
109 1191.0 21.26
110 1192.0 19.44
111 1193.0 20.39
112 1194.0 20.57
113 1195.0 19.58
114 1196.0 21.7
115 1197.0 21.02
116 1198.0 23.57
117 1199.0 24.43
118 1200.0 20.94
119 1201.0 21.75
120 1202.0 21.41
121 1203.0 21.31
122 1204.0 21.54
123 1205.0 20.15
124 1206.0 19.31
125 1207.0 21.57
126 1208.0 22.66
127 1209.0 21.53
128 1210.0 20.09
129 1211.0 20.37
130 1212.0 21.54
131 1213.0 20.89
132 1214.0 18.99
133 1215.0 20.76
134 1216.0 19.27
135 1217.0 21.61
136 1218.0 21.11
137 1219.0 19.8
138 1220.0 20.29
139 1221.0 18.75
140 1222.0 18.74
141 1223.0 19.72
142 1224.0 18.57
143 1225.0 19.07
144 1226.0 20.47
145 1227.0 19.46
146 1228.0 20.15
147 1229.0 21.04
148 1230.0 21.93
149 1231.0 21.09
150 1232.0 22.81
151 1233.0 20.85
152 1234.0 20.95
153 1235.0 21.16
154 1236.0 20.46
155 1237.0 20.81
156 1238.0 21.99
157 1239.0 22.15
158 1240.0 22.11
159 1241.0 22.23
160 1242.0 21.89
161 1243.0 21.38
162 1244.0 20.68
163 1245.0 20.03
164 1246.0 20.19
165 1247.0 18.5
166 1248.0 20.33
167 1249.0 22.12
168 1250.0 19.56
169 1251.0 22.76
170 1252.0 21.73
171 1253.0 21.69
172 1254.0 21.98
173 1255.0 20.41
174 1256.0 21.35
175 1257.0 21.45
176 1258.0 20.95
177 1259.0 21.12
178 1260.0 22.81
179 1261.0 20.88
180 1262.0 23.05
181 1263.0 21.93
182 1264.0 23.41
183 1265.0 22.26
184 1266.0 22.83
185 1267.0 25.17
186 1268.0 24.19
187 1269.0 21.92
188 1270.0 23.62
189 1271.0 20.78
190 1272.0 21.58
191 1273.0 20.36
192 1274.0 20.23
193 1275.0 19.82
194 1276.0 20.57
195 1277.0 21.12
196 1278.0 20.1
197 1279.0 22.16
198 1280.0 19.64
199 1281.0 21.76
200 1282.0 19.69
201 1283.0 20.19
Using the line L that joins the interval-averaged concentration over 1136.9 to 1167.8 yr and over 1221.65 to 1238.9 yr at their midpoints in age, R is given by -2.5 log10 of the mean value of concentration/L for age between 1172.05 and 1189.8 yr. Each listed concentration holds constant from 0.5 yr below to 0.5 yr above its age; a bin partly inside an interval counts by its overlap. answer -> 0.05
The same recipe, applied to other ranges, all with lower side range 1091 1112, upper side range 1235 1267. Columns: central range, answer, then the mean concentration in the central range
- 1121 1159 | 0.03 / 22.1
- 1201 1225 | 0.08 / 20.4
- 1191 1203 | 0.04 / 21.3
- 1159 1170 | 0.13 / 19.9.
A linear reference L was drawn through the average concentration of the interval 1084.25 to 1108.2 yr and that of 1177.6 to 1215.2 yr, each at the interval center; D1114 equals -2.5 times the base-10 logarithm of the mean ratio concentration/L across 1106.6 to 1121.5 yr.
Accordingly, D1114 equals 0.12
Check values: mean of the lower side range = 24.1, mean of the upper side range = 20.8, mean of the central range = 21.1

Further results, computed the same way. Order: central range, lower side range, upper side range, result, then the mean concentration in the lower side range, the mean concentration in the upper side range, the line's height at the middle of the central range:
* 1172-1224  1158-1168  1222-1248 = -0.01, 19.9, 20.7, 20.3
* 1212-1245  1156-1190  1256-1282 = 0.02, 20.2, 21.7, 21.1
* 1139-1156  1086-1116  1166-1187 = -0.04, 23.2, 20.1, 21.3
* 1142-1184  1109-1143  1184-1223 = 0.03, 21.8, 20.7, 21.3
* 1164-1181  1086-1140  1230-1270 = 0.11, 22.8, 21.6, 22.3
